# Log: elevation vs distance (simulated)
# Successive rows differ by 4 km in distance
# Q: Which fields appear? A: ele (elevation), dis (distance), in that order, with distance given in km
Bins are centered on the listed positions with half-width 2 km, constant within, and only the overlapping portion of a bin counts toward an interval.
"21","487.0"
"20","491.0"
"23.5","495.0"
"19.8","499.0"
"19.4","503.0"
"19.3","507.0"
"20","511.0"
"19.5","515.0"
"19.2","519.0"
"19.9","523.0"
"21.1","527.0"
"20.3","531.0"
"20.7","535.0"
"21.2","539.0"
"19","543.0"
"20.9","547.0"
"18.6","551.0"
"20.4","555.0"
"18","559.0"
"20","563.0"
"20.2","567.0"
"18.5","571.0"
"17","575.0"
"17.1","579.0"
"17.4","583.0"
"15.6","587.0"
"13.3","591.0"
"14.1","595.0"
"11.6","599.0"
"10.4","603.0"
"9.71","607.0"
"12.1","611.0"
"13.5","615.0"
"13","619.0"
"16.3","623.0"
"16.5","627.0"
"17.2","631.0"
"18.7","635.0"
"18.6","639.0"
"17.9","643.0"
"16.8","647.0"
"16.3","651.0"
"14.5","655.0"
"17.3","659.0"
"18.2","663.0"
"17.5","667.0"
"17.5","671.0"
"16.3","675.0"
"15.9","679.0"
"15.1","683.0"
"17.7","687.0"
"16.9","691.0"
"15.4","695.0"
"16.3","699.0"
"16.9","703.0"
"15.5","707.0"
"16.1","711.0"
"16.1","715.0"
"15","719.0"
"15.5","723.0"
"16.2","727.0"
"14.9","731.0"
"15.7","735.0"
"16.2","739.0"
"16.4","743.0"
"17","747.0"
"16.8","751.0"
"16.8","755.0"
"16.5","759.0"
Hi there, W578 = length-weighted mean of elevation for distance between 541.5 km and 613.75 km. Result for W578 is 16.3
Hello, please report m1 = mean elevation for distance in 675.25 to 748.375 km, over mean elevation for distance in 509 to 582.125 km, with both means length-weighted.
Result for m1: 0.8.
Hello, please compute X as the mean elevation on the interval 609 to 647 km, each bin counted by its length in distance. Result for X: 16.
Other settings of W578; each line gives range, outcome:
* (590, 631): 13.2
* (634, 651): 17.8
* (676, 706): 16.3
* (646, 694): 16.6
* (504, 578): 19.6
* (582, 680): 15.4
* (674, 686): 15.9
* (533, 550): 20.3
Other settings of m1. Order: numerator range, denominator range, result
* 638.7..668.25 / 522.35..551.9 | 0.84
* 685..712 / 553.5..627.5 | 1.06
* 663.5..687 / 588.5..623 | 1.33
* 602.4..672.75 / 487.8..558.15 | 0.78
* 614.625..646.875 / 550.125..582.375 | 0.89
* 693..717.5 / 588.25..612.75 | 1.34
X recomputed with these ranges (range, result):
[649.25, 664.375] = 16.5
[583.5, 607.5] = 12.9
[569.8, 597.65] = 16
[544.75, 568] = 19.7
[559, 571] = 19.5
